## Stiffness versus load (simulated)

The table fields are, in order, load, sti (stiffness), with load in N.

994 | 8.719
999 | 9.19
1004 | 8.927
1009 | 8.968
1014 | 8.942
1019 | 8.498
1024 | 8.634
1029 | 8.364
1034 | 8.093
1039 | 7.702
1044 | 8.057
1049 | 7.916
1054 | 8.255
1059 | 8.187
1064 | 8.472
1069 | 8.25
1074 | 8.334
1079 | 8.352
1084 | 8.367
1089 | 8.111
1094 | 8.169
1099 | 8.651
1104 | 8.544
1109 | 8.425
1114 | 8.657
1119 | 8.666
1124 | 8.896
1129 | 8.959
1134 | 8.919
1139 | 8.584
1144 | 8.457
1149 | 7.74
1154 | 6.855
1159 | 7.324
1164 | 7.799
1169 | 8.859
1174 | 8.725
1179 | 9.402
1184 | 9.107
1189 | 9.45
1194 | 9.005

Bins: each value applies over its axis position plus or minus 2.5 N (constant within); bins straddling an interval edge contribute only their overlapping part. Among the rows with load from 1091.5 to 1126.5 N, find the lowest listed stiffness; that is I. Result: 8.169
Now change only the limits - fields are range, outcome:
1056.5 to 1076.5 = 8.187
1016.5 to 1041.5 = 7.702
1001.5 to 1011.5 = 8.927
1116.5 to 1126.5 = 8.666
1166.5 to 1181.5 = 8.725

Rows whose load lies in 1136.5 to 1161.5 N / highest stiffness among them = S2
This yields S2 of 8.584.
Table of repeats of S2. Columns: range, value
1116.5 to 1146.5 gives 8.959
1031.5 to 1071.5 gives 8.472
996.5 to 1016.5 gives 9.19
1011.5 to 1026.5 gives 8.942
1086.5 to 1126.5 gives 8.896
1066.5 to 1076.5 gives 8.334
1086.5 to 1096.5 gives 8.169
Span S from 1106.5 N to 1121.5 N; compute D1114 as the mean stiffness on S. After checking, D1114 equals 8.58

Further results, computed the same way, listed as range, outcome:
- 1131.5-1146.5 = 8.65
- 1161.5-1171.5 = 8.33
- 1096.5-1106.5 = 8.6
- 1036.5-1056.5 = 7.98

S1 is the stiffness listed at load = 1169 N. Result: 8.859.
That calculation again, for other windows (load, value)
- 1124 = 8.896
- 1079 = 8.352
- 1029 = 8.364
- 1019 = 8.498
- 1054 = 8.255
